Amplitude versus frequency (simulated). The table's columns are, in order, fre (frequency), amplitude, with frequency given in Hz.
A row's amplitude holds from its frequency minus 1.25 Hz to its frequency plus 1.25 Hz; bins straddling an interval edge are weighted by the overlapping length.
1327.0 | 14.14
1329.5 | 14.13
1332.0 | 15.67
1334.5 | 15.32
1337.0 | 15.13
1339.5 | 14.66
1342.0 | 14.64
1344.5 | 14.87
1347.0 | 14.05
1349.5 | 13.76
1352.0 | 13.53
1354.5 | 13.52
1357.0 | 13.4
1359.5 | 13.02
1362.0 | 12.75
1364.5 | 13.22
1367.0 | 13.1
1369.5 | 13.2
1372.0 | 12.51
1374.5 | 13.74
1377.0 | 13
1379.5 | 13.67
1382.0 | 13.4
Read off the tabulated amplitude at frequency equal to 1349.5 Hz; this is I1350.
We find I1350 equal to 13.76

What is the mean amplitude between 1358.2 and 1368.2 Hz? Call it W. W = 13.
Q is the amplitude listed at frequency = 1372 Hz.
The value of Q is 12.51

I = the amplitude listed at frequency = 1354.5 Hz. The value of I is 13.52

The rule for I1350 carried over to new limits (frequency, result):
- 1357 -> 13.4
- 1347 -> 14.05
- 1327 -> 14.14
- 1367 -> 13.1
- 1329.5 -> 14.13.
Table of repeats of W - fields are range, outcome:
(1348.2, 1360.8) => 13.4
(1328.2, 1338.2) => 15.1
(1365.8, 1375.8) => 13.1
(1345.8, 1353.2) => 13.8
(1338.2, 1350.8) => 14.4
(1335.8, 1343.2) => 14.8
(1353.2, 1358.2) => 13.5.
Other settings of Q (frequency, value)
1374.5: 13.74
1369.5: 13.2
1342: 14.64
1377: 13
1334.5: 15.32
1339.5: 14.66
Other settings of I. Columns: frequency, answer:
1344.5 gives 14.87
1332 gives 15.67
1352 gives 13.53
